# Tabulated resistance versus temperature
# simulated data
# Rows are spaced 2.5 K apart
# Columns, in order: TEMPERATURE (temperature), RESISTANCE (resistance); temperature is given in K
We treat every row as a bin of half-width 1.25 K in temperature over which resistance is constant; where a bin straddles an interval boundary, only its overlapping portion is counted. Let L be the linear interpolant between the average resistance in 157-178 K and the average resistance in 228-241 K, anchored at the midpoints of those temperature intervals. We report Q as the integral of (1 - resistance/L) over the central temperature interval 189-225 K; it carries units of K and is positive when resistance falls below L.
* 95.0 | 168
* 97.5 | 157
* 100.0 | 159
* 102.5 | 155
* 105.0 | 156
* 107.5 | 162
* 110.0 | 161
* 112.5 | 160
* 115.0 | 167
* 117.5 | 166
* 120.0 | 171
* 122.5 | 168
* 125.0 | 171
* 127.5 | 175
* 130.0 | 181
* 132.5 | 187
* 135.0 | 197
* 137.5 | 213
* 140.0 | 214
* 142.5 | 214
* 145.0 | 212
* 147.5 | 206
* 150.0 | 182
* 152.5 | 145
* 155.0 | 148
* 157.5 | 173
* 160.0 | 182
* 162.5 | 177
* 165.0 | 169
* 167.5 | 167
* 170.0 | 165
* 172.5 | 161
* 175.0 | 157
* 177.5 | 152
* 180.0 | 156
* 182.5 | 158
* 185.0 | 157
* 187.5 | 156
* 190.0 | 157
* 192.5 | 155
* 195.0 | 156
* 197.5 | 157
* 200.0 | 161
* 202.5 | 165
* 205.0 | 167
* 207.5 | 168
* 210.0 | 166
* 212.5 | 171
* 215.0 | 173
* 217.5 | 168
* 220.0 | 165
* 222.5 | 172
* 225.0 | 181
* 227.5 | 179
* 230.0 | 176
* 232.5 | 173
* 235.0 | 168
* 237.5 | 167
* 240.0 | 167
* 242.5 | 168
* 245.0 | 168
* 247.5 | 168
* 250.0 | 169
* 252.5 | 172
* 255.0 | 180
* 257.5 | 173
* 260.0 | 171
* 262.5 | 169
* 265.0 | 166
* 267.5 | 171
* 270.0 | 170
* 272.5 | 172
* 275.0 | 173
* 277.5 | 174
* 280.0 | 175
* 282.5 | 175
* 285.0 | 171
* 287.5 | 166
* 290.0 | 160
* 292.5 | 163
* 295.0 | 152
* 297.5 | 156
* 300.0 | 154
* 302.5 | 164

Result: 0.93 K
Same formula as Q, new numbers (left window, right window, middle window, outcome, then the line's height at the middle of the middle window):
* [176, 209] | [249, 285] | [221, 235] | -0.9 K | 165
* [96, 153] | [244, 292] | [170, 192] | 2.2 K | 175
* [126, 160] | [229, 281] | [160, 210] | 5.4 K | 182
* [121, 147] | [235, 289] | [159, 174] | 1.4 K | 188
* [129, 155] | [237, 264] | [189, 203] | 1.8 K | 182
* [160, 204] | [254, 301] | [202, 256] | -2.0 K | 164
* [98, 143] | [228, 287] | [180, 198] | 1.7 K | 173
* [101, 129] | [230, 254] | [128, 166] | -4.7 K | 166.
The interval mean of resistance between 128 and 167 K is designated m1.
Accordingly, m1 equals 186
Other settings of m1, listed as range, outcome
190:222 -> 164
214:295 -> 170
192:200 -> 157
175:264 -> 166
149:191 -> 162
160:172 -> 170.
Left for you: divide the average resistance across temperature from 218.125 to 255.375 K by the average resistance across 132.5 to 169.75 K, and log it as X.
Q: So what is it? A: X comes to 0.9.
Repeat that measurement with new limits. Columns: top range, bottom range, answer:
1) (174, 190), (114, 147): 0.83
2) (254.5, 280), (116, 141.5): 0.93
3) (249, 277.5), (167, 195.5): 1.09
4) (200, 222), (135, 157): 0.88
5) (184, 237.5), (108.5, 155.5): 0.92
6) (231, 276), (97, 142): 0.98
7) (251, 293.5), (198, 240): 1.01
